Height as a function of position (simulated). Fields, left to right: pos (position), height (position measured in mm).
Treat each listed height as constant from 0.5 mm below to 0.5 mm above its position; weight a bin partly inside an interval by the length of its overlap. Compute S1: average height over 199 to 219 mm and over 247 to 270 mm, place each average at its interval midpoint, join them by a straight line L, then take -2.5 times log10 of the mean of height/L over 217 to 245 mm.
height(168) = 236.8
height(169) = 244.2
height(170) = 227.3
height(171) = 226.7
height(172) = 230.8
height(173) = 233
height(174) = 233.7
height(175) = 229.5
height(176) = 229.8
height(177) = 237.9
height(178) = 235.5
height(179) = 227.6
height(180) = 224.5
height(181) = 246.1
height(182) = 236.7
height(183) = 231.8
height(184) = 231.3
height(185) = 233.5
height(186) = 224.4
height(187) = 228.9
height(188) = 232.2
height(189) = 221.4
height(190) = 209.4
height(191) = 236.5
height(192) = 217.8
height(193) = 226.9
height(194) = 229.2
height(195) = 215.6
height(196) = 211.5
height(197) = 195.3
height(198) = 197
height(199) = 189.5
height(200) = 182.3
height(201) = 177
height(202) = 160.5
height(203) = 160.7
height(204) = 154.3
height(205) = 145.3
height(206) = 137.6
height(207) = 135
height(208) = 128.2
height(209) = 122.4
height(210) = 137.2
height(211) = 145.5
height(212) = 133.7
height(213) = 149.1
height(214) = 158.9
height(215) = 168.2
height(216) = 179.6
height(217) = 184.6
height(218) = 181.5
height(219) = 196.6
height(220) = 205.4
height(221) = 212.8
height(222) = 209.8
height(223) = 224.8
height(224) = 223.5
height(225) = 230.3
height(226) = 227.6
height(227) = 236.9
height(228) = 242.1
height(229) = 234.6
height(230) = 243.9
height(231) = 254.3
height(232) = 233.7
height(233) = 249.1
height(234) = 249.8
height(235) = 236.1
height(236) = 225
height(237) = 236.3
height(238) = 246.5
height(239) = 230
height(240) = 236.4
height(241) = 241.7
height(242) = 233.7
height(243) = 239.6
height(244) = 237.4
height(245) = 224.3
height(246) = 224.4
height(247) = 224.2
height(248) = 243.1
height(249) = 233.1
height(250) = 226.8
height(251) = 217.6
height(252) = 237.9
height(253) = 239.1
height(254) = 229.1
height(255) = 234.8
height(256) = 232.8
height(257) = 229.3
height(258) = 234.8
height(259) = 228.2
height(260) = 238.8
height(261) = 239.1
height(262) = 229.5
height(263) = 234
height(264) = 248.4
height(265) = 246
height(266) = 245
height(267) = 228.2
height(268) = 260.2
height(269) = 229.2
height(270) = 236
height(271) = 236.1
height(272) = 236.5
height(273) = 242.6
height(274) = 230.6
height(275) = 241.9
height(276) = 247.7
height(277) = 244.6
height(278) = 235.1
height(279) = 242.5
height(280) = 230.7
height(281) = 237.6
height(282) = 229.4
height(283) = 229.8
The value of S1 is -0.196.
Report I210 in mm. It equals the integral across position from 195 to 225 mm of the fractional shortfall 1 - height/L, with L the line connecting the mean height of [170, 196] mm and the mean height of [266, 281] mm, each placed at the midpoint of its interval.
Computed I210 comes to 7.4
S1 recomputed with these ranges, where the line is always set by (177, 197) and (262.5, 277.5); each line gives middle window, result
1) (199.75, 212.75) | 0.486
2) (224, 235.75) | -0.023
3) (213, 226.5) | 0.171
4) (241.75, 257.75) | 0.025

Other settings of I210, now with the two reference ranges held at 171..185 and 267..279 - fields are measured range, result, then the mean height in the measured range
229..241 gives -0.2 mm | 240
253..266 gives 0.2 mm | 236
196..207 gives 3.0 mm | 170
